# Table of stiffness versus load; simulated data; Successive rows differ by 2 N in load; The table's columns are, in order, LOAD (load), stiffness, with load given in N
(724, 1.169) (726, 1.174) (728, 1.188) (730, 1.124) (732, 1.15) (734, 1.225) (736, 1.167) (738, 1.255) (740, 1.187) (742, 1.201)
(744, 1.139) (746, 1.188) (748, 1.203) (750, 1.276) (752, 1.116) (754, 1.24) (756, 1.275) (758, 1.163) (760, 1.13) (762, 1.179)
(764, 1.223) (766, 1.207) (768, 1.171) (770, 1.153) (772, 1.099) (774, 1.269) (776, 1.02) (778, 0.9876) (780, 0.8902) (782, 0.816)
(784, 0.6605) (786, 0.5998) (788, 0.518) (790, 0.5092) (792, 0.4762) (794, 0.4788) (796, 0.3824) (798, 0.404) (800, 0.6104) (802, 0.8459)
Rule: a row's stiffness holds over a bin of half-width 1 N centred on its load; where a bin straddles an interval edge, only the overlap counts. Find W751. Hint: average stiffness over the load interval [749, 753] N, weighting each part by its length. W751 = 1.2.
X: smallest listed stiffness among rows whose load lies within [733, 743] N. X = 1.167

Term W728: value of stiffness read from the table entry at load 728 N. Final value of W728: 1.188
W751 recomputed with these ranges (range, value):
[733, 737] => 1.2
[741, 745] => 1.17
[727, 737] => 1.17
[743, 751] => 1.2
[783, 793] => 0.553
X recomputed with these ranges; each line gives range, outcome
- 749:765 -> 1.116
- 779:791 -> 0.5092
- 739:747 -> 1.139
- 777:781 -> 0.8902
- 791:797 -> 0.3824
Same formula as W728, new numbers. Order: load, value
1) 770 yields 1.153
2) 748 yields 1.203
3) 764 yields 1.223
